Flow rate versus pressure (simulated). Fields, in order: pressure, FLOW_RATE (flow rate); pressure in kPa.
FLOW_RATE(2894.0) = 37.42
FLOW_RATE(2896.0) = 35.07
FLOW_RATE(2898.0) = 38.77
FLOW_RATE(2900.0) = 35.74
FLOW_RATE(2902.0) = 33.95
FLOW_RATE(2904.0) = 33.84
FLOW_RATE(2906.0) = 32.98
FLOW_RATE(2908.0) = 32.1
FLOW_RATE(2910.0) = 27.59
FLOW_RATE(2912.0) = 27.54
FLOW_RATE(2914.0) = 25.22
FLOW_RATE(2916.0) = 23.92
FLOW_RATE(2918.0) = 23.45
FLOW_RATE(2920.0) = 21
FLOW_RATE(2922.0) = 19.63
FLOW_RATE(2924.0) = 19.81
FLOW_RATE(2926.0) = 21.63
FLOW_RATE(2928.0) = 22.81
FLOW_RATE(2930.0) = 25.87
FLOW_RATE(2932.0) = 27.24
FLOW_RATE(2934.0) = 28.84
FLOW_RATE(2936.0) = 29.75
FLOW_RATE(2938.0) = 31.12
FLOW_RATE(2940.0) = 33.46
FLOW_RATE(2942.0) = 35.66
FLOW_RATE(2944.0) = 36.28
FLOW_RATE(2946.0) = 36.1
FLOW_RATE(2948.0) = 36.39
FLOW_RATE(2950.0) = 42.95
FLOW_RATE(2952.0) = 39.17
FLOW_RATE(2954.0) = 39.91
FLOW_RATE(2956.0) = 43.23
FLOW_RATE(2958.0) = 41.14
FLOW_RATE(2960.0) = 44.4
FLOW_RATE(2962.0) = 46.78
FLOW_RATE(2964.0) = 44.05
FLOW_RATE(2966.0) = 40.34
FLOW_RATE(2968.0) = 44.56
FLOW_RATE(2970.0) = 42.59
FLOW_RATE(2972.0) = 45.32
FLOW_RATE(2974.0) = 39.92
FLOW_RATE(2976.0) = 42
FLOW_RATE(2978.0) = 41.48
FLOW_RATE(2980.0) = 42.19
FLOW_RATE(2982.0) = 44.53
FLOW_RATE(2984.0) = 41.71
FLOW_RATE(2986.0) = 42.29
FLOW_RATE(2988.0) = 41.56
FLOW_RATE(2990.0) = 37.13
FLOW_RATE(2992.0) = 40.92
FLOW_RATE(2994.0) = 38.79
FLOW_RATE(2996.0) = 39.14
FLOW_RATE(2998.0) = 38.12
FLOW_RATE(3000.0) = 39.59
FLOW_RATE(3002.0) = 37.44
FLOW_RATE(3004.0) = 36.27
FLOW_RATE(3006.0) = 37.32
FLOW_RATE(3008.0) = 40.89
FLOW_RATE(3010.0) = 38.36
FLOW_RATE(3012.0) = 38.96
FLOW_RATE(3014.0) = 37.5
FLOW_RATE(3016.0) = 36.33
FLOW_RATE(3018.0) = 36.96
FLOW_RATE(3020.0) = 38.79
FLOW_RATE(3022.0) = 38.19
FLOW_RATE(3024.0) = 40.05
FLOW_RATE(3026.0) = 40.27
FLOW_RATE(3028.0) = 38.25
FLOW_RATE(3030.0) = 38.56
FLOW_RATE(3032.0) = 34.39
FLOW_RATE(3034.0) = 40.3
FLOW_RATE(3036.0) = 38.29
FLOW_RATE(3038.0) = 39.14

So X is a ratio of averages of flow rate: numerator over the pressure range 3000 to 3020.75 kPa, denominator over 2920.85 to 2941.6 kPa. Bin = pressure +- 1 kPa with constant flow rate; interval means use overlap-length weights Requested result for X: 1.45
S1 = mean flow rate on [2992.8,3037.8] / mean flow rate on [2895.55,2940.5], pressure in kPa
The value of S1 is 1.36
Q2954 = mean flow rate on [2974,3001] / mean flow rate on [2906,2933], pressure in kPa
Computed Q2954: 1.64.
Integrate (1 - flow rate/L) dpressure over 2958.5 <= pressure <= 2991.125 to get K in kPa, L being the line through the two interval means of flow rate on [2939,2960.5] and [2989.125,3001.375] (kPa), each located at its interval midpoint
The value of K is -3.1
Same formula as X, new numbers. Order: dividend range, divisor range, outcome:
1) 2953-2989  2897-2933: 1.56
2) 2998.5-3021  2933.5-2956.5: 1.05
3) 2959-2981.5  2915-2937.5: 1.78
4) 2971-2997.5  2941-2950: 1.12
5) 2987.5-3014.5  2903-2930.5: 1.52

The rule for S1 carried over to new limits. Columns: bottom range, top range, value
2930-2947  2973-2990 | 1.31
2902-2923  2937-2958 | 1.39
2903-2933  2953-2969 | 1.68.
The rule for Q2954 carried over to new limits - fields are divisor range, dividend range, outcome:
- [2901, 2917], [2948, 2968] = 1.43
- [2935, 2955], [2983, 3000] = 1.11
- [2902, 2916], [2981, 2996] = 1.37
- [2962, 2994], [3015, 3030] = 0.91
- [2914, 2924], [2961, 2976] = 1.96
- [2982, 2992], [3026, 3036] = 0.93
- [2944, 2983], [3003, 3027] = 0.92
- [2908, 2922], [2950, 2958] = 1.65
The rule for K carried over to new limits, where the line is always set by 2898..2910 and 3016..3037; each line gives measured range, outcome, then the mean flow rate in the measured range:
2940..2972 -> -4.64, 40.8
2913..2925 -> 4.22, 22.2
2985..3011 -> -1.29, 39.1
